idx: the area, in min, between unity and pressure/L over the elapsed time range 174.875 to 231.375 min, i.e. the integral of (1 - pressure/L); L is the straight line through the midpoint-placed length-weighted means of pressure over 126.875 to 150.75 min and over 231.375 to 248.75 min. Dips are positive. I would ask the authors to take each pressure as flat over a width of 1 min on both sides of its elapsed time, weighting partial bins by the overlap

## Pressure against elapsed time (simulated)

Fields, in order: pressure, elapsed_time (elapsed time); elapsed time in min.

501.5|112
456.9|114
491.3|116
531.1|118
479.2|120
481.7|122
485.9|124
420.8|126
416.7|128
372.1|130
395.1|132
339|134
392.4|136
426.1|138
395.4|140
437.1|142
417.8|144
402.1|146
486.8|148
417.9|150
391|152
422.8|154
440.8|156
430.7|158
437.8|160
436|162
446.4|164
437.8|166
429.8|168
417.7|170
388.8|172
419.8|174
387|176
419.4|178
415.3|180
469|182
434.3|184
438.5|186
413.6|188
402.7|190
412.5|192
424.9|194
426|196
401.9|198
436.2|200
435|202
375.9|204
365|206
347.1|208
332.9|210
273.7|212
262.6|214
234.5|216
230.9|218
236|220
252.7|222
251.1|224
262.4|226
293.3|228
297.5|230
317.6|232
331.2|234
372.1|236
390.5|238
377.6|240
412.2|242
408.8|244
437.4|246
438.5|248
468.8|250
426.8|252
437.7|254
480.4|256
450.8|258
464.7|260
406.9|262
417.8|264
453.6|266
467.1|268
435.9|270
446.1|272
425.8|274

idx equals 5.9 min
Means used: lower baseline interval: 408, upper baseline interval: 388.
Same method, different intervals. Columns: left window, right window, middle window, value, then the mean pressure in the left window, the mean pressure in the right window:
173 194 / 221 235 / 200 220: 1.43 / 421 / 287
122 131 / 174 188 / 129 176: 1.33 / 430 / 426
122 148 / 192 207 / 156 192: -1.20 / 414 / 409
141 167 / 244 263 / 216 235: 7.24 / 431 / 444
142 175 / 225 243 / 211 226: 4.52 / 427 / 339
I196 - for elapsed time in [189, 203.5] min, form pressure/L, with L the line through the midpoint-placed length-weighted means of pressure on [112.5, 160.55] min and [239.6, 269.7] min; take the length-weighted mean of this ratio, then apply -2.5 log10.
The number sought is 0.04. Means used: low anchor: 433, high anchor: 438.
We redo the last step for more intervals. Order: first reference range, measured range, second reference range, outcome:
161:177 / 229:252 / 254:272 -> 0.137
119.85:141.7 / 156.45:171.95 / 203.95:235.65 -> -0.168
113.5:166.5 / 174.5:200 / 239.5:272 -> 0.035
